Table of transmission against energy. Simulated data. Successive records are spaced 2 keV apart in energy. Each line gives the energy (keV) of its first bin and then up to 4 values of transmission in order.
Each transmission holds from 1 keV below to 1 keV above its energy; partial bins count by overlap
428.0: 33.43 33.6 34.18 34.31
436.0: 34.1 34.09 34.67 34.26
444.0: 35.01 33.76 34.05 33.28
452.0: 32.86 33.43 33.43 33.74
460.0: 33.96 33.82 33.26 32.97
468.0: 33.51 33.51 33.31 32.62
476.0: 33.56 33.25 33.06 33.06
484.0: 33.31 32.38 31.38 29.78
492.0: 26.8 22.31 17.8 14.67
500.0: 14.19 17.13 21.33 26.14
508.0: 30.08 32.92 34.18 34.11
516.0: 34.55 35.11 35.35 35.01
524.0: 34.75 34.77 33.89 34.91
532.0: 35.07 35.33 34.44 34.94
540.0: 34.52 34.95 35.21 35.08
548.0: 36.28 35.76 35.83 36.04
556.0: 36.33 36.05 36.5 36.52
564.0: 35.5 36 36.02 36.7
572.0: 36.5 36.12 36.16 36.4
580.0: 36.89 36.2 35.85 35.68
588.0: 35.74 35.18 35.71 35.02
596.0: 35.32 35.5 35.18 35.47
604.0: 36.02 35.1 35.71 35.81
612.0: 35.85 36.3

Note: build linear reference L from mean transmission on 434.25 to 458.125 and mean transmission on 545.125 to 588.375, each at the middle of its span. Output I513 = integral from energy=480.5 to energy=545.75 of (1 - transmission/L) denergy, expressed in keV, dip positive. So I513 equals 8.6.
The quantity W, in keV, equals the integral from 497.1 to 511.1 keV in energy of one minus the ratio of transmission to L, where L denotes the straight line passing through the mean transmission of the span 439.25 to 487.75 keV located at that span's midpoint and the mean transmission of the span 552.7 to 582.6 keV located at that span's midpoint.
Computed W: 4.90 keV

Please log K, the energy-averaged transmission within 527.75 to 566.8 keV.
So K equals 35.5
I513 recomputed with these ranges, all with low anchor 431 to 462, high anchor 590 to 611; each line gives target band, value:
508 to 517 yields 0.3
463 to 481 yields 0.5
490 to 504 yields 6.0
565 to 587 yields -0.6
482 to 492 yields 0.9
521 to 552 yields -0.2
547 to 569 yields -0.6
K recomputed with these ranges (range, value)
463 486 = 33.2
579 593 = 35.9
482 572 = 32.1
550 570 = 36.1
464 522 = 29.5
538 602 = 35.8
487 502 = 22.1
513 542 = 34.8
